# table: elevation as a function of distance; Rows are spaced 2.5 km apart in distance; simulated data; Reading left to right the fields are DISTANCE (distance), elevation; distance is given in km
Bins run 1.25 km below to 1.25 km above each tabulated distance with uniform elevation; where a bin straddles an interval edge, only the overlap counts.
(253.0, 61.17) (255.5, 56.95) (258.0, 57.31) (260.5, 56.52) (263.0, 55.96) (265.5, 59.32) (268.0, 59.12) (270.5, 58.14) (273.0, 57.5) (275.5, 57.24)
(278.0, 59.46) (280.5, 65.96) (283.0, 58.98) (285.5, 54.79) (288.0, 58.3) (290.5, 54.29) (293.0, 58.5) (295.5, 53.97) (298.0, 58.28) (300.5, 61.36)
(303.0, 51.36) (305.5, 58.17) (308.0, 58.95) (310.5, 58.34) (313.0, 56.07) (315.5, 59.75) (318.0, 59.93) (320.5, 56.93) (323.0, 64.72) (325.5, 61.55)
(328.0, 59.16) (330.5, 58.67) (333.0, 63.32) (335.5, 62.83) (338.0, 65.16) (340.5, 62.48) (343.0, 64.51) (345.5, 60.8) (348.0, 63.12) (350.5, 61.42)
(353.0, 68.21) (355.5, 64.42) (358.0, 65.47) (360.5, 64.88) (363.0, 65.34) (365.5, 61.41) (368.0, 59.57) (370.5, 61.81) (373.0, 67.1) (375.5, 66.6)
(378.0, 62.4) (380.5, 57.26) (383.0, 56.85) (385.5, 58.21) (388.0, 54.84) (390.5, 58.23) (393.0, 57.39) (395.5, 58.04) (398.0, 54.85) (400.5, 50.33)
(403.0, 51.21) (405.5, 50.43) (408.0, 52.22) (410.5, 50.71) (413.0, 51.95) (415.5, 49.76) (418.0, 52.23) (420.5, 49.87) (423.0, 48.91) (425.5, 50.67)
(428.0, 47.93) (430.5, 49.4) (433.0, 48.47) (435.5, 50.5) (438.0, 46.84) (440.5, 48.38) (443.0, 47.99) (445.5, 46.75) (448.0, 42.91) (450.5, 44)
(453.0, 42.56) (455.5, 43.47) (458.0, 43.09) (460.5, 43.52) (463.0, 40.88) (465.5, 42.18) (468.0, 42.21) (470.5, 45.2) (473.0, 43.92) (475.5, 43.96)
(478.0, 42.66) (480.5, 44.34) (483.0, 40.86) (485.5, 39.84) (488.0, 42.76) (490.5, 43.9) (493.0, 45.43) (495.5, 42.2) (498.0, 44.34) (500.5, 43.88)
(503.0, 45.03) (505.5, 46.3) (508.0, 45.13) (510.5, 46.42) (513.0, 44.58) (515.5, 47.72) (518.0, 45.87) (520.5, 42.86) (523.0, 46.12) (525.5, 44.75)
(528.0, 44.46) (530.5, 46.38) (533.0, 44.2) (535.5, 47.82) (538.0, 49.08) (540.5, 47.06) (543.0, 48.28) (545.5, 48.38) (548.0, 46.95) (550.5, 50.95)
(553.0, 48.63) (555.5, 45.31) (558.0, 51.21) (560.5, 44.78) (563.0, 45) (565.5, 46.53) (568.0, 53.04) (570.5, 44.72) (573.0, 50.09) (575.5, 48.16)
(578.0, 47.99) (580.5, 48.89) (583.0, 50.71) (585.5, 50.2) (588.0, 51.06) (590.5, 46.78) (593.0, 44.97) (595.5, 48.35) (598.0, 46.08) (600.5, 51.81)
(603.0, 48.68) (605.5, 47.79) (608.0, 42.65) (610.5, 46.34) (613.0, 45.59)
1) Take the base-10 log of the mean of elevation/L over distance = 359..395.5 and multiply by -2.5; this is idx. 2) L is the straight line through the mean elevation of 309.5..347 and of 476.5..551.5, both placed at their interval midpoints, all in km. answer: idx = -0.07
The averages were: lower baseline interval 61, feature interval 60.8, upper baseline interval 45.3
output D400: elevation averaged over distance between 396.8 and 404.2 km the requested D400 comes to 52.1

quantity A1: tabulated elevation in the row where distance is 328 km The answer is 59.16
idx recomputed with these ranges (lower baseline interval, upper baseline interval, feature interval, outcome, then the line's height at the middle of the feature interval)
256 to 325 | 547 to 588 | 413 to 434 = 0.08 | 53.5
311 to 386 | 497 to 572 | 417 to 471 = 0.17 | 54.1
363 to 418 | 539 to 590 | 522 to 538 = 0.09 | 50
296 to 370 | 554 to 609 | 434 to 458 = 0.20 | 55.2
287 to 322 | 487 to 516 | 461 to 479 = 0.09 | 46.8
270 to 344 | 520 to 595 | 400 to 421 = 0.07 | 54.4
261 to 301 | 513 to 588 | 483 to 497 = 0.17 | 49.9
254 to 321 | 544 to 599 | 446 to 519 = 0.17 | 51.2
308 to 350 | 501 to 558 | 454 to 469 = 0.21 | 51.5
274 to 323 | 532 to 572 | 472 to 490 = 0.19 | 50.6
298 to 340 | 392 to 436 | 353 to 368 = -0.15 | 56.1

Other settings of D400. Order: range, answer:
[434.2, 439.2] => 48.7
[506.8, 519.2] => 45.9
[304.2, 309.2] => 58.5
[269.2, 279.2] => 58.1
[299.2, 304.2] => 56.4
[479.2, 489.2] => 41.9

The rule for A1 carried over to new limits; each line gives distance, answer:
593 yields 44.97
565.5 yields 46.53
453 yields 42.56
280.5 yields 65.96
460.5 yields 43.52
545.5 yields 48.38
